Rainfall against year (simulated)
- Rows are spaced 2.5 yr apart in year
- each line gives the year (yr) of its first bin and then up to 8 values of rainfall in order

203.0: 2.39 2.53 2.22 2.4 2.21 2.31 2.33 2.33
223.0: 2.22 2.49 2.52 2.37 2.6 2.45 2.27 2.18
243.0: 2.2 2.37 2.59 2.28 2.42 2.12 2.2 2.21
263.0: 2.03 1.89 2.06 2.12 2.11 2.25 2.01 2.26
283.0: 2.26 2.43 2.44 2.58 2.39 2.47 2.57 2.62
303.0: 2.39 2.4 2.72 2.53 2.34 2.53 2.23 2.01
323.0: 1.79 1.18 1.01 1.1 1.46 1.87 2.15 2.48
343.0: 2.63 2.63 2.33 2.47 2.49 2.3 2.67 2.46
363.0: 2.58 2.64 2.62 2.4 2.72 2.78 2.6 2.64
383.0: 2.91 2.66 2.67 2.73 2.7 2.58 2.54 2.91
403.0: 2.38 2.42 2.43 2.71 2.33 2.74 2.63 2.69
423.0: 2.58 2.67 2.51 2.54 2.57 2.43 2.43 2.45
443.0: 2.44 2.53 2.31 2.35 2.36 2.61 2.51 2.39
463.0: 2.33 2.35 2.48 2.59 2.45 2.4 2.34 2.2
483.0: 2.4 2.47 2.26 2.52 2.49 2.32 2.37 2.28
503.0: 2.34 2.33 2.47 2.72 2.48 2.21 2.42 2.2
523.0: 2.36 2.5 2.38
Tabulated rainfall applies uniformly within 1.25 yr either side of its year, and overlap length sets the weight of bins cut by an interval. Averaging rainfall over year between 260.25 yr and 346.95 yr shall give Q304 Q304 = 2.18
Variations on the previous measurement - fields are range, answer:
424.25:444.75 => 2.51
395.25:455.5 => 2.52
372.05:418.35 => 2.64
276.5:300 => 2.39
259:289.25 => 2.17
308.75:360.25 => 2.12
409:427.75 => 2.61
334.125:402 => 2.56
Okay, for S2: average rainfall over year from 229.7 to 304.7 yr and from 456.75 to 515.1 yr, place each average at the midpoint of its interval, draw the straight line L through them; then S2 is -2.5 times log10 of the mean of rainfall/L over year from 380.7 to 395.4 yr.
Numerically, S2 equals -0.151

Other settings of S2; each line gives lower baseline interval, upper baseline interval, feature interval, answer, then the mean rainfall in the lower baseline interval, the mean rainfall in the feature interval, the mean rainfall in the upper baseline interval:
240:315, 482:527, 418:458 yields -0.057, 2.32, 2.5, 2.4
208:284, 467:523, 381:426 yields -0.121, 2.27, 2.63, 2.4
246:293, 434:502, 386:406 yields -0.121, 2.24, 2.63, 2.41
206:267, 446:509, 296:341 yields 0.127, 2.3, 2.08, 2.4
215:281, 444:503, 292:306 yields -0.083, 2.27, 2.48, 2.4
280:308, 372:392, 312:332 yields 0.393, 2.45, 1.76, 2.71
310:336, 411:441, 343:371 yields -0.224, 1.8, 2.52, 2.55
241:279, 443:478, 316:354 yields 0.146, 2.19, 2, 2.43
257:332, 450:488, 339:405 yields -0.141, 2.17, 2.59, 2.41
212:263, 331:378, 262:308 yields 0.026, 2.33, 2.31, 2.41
